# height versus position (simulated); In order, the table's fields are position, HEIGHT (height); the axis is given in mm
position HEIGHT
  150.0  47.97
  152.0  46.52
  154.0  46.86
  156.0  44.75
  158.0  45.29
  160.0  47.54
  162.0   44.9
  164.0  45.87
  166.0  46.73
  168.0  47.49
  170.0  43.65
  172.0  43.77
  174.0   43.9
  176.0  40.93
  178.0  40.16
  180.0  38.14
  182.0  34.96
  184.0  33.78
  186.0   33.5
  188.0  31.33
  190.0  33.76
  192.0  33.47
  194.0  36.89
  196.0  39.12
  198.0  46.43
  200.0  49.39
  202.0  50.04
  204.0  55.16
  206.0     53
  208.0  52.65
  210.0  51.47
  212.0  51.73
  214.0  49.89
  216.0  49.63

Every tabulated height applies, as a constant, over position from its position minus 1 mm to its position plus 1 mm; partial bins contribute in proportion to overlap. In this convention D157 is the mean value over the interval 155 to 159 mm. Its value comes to 45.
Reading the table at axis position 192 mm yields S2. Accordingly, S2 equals 33.47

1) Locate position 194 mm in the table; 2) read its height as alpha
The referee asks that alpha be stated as 36.89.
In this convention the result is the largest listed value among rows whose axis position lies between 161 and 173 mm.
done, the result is 47.49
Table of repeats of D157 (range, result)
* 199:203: 49.7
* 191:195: 35.2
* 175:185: 37.6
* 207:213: 51.9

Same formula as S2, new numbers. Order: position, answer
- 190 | 33.76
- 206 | 53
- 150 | 47.97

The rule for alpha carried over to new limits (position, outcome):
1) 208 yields 52.65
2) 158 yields 45.29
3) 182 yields 34.96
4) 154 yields 46.86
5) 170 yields 43.65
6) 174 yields 43.9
